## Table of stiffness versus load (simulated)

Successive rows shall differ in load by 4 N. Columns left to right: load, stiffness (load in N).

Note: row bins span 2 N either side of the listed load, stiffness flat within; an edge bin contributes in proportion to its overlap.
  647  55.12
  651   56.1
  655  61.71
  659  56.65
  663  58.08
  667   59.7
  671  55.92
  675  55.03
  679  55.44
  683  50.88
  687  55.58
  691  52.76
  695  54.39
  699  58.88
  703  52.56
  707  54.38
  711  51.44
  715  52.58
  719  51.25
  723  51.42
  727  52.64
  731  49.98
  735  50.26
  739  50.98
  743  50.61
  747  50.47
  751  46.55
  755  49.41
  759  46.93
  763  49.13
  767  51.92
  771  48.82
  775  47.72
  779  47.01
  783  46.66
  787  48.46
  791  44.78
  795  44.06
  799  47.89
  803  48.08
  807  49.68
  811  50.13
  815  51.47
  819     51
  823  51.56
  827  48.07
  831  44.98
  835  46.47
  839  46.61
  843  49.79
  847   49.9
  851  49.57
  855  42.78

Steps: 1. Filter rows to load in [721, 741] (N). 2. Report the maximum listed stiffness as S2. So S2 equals 52.64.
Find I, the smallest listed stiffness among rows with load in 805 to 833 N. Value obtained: 44.98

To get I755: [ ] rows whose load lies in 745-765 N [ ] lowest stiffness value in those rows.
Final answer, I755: 46.55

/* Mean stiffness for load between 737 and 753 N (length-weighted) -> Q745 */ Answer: 49.7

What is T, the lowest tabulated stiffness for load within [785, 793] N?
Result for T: 44.78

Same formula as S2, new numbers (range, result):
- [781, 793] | 48.46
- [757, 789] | 51.92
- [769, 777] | 48.82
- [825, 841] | 48.07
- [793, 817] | 51.47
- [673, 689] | 55.58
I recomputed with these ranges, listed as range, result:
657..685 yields 50.88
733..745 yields 50.26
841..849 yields 49.79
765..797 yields 44.06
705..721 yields 51.25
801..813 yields 48.08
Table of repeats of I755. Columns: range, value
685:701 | 52.76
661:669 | 58.08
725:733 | 49.98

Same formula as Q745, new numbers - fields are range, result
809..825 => 51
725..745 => 50.9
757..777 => 48.9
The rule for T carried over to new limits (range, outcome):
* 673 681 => 55.03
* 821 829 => 48.07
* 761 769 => 49.13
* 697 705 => 52.56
